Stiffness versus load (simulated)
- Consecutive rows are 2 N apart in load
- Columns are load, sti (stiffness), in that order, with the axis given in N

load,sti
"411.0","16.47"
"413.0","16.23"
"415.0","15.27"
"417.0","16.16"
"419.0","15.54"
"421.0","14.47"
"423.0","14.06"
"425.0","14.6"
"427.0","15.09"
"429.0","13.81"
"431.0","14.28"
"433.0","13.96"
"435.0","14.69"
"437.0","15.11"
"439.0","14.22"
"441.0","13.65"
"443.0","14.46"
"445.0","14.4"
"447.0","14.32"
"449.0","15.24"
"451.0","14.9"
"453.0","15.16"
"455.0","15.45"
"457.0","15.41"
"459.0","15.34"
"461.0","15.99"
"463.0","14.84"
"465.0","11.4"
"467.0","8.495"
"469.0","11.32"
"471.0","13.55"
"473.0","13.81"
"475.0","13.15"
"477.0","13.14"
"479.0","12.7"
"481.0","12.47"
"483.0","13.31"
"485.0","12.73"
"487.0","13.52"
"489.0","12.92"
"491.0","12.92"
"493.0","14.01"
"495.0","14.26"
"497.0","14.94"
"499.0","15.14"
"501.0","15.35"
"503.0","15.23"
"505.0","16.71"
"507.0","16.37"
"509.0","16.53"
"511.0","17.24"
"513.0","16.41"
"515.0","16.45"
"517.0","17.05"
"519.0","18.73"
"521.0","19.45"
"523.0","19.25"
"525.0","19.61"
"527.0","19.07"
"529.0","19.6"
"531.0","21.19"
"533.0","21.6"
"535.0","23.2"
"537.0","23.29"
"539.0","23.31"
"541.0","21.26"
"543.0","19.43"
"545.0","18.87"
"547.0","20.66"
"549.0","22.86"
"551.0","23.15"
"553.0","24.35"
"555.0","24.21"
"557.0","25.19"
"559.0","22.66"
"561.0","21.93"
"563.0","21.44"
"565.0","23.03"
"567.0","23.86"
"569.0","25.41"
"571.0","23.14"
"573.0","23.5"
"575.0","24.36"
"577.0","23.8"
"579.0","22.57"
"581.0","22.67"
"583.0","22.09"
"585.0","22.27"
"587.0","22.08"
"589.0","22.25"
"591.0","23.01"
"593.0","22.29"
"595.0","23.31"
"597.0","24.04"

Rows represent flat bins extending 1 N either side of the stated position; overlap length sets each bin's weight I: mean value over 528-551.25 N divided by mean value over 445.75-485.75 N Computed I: 1.57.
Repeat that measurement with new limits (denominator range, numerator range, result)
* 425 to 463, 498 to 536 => 1.23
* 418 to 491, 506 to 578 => 1.52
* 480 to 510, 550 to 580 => 1.63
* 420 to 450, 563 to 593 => 1.60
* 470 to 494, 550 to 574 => 1.78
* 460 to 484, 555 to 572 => 1.82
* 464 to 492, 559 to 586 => 1.84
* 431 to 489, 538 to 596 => 1.65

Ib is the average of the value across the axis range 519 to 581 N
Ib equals 22.1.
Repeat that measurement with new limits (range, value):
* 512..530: 18.4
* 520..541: 21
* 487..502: 14.2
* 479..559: 18.2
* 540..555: 21.7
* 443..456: 14.9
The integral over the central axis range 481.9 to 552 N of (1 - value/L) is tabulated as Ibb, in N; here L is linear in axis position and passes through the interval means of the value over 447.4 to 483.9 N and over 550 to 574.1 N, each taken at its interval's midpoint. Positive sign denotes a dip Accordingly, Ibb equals 4.29 N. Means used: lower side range 13.7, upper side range 23.5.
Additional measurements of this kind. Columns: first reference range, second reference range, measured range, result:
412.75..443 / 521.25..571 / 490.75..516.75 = 5.1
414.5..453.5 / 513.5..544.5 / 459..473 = 3.0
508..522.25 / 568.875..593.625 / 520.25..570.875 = -5.0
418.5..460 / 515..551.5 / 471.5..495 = 5.6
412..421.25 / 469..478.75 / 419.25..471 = 0.7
